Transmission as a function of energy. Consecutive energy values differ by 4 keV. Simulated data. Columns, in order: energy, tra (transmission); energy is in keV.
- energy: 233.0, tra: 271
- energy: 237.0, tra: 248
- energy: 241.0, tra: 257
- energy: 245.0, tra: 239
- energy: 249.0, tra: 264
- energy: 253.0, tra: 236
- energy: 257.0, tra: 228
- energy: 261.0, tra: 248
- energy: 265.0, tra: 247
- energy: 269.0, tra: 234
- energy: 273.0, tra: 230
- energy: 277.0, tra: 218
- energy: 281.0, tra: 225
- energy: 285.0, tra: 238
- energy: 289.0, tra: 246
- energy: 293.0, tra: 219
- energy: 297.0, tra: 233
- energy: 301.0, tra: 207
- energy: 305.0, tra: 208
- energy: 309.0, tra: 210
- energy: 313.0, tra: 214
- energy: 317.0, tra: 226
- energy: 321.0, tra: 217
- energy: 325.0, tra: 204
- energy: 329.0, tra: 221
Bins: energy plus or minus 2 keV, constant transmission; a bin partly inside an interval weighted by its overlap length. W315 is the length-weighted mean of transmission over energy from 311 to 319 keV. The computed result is 220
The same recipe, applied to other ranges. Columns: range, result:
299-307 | 208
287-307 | 223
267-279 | 227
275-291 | 232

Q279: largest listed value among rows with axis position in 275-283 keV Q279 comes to 225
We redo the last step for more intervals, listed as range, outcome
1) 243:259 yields 264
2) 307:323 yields 226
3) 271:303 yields 246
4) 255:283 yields 248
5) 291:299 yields 233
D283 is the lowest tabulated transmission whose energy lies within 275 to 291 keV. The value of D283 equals 218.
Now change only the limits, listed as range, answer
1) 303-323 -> 208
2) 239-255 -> 236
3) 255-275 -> 228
